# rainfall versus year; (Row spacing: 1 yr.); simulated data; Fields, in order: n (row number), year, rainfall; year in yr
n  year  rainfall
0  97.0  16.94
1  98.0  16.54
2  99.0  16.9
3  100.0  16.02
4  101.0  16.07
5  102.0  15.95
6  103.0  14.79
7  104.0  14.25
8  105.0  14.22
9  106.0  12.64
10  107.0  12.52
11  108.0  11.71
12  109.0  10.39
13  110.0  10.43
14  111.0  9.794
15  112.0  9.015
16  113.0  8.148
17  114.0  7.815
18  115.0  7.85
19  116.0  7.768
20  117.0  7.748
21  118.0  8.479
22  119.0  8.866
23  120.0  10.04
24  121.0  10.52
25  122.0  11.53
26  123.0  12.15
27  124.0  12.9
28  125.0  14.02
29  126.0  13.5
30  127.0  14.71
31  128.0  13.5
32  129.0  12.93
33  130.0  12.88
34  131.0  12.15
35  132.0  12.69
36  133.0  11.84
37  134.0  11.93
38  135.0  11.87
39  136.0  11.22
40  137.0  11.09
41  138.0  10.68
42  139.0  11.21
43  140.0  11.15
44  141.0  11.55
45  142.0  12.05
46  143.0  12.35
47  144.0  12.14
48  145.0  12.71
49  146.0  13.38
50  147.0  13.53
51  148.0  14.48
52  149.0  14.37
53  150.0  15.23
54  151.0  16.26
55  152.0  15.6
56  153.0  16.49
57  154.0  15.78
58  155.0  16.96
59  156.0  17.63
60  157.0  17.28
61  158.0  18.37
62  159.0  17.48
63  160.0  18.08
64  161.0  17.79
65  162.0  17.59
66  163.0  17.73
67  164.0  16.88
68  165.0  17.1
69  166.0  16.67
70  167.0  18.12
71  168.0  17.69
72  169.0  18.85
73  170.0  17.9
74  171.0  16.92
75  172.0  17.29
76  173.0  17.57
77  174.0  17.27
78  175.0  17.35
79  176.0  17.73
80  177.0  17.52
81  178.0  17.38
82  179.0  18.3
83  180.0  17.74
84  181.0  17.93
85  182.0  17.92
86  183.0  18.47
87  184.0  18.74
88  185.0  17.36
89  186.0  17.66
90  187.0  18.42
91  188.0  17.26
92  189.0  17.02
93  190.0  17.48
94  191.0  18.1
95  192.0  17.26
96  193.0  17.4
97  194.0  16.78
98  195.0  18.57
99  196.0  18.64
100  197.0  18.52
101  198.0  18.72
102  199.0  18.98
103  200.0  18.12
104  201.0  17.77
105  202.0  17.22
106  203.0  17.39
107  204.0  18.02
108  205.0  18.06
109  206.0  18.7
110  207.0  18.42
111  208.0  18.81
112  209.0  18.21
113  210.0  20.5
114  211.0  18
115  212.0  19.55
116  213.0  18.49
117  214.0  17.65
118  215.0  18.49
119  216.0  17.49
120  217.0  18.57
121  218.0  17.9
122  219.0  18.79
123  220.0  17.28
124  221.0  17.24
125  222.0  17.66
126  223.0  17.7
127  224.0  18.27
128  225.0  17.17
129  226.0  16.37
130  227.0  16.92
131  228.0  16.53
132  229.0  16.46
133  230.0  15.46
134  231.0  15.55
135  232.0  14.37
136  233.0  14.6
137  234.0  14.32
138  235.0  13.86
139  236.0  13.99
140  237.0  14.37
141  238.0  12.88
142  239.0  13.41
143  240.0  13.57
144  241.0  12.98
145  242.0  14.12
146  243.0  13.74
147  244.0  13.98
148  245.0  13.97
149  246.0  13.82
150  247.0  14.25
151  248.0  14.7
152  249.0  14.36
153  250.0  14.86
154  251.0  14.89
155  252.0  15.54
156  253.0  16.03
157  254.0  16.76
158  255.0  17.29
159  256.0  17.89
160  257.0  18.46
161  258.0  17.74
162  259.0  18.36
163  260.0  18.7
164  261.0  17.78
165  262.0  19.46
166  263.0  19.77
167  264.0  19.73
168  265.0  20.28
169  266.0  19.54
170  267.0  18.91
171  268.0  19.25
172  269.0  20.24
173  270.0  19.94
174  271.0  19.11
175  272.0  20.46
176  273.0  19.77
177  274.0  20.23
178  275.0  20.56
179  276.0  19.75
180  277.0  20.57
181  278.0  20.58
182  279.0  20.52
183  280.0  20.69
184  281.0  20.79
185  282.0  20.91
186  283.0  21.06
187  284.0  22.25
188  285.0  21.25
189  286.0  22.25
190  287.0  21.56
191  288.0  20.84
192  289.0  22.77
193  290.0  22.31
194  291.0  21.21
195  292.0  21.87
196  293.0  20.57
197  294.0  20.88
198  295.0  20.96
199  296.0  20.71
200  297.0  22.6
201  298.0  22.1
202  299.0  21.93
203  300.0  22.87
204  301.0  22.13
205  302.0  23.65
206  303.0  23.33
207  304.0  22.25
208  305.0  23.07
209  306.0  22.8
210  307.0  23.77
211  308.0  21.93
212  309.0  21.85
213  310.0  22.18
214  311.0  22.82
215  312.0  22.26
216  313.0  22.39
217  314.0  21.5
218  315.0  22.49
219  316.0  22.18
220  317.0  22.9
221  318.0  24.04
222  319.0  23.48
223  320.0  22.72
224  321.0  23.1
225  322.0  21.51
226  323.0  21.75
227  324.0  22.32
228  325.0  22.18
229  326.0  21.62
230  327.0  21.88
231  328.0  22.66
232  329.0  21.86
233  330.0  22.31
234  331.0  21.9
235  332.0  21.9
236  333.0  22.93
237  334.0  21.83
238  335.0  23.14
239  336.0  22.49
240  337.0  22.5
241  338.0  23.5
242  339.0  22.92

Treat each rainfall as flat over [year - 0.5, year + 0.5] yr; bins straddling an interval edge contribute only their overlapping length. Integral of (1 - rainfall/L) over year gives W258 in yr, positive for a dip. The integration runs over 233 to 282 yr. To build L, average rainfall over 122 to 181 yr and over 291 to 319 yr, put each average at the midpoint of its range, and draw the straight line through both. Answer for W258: 7.1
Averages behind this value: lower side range 15.1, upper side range 22.3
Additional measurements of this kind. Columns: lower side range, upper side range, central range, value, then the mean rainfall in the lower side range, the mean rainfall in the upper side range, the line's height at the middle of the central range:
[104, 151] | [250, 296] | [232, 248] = 3.6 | 11.7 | 19.7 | 17.9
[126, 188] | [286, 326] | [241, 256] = 3.6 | 15.6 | 22.2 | 19.7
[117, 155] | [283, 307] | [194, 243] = 1.3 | 12.6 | 22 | 17.5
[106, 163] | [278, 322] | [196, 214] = -1.8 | 12.8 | 22.1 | 16.7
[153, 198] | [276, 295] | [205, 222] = 0.5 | 17.6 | 21.2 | 18.9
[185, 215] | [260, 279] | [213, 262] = 7.6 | 18.1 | 19.8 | 19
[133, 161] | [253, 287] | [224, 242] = 3.1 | 14.1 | 19.7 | 18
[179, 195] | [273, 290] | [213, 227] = 0.9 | 17.7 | 21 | 18.9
